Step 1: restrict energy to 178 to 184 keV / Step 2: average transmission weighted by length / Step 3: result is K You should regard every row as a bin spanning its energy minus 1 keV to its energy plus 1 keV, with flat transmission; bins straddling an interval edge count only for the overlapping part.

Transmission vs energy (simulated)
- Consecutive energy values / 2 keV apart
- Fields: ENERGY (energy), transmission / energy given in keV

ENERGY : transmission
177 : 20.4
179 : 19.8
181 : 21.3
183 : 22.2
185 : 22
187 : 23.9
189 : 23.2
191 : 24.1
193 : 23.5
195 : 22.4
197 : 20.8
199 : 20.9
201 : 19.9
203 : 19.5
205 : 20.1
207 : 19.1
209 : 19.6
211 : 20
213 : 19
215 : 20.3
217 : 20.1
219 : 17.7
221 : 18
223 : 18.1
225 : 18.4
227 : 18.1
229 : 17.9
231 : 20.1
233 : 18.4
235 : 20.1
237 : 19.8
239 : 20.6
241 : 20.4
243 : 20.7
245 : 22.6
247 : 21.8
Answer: 21.1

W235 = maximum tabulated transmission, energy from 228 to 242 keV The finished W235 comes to 20.6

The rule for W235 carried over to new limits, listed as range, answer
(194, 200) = 22.4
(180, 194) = 24.1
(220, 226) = 18.4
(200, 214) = 20.1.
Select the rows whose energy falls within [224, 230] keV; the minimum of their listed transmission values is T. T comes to 17.9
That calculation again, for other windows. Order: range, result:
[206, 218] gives 19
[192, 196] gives 22.4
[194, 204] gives 19.5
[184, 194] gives 22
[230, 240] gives 18.4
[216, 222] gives 17.7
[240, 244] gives 20.4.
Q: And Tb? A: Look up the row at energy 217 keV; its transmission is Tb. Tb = 20.1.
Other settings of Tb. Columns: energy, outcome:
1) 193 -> 23.5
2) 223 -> 18.1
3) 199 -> 20.9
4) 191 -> 24.1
